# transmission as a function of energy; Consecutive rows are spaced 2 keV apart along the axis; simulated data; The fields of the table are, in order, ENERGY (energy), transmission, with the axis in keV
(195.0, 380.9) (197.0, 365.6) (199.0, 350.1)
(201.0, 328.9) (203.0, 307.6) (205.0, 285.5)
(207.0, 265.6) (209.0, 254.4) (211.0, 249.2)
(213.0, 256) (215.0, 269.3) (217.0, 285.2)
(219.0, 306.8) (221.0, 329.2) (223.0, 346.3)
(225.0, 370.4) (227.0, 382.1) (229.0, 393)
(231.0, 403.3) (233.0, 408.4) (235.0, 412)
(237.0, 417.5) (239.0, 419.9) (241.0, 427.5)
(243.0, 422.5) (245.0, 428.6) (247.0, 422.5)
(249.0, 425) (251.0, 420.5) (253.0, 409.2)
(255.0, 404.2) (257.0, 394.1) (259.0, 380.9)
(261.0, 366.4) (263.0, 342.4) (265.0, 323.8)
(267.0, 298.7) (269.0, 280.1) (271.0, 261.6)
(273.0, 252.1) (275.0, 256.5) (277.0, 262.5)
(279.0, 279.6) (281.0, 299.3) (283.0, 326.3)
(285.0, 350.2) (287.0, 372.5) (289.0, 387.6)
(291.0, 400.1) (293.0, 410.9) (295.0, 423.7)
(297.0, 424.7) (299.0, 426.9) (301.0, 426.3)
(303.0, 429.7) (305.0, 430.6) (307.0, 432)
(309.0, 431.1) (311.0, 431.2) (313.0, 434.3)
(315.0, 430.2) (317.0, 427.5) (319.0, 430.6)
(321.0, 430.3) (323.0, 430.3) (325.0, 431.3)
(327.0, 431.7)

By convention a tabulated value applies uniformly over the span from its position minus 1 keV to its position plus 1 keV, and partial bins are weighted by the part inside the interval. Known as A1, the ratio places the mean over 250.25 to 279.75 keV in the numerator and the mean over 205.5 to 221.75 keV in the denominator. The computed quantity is 1.19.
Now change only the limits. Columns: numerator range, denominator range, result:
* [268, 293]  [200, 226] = 1.06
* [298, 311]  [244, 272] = 1.17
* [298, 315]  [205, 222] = 1.55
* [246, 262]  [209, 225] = 1.37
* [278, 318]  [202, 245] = 1.15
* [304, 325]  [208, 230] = 1.38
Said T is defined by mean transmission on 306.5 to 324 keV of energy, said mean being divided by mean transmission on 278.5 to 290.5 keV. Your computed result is 1.26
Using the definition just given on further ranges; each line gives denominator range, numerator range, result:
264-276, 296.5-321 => 1.54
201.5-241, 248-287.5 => 0.99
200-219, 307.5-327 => 1.54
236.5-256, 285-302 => 0.97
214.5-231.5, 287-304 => 1.21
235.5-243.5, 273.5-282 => 0.65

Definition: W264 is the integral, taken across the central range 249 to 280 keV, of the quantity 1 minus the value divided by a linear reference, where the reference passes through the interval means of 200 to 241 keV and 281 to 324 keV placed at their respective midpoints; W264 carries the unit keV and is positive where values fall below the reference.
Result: 3.6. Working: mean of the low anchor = 337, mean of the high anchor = 411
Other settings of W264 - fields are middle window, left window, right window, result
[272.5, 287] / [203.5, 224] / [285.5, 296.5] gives 3.3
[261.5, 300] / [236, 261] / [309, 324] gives 7.8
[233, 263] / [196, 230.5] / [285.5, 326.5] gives -4.5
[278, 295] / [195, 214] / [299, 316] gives 2.0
